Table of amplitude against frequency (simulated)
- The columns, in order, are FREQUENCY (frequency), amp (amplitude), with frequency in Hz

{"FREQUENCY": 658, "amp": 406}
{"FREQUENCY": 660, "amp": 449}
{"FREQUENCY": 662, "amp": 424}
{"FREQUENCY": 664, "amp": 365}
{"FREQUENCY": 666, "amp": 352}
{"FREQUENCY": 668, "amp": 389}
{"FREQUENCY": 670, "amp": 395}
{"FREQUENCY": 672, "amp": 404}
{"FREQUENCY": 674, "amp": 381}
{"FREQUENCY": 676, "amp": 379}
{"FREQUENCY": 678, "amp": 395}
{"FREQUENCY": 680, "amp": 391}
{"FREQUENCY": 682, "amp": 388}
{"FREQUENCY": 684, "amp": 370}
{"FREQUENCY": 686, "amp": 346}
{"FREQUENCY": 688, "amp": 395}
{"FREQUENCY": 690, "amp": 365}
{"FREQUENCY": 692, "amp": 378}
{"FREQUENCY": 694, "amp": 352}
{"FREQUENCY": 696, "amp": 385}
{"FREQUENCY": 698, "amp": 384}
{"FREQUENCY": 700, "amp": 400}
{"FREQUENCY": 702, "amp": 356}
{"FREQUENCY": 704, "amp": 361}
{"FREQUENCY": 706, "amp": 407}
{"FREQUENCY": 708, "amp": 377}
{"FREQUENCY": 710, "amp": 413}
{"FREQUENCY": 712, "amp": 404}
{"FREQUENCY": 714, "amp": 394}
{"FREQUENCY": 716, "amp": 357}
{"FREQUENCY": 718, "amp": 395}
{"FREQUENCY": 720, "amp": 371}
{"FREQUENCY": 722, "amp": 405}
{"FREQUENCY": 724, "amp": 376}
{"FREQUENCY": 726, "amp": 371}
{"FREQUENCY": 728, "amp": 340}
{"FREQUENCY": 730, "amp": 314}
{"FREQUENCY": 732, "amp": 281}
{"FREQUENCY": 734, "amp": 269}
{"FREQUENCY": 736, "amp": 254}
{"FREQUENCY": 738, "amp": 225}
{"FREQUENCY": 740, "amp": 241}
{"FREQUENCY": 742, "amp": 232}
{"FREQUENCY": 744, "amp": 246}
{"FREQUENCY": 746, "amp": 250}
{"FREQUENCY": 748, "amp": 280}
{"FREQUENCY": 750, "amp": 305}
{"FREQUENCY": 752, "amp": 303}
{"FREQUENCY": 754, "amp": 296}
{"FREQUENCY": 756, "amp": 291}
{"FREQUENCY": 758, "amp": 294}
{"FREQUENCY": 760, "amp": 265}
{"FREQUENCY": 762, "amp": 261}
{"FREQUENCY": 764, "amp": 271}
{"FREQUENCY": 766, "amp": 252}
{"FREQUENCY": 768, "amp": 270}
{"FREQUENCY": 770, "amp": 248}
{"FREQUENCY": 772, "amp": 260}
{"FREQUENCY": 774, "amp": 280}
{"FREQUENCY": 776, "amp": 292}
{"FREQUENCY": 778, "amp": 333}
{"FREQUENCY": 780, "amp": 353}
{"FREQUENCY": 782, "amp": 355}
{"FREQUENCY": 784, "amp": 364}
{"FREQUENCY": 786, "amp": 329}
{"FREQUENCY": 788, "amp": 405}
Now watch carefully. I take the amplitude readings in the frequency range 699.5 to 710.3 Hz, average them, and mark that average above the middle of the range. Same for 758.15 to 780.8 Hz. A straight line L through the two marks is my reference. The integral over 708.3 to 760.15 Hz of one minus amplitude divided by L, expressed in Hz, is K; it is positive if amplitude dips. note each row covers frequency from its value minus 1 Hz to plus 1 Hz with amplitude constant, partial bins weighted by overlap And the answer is 3.40 Hz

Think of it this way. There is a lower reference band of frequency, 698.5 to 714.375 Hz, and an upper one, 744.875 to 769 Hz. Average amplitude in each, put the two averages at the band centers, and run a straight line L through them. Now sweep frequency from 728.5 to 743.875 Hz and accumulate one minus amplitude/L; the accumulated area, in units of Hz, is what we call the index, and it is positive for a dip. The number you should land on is 3.0 Hz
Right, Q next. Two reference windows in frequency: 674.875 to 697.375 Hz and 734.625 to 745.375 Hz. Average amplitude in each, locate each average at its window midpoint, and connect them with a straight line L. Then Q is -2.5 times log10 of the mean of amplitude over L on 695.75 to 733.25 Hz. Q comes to -0.22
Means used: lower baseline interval 377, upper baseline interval 241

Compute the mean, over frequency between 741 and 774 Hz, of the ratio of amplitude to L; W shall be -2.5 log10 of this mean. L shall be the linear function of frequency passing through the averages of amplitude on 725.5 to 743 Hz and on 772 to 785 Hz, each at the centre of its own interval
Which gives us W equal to 0.120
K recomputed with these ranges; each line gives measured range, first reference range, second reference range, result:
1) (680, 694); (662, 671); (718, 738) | -0.4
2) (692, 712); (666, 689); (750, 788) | -1.2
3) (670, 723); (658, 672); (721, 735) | -2.4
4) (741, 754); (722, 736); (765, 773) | 1.0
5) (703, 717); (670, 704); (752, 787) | -1.3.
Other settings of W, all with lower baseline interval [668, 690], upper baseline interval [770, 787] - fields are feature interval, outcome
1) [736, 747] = 0.38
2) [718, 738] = 0.07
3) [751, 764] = 0.17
